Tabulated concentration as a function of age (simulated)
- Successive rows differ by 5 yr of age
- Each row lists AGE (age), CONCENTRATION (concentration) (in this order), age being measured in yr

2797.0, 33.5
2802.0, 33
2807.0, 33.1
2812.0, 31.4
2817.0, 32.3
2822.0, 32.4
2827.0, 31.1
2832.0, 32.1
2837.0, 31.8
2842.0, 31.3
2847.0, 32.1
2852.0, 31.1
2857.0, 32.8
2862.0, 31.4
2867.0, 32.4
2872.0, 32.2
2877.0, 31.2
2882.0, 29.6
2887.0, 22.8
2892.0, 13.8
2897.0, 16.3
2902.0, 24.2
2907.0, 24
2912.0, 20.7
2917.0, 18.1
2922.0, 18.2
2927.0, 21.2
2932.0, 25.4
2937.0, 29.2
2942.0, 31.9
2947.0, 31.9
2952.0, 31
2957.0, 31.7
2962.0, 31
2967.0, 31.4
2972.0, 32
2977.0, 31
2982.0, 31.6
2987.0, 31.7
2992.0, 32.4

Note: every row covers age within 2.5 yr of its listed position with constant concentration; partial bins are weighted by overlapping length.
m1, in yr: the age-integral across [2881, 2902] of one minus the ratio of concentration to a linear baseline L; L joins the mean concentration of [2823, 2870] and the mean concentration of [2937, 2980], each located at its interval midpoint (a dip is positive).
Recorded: 7.5 yr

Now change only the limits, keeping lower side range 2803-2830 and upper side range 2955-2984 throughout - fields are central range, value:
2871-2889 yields 1.7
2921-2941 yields 4.5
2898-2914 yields 4.7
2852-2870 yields -0.1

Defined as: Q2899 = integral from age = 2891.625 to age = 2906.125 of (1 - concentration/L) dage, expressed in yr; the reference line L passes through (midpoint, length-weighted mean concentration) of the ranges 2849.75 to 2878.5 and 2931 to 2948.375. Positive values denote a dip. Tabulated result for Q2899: 5.4 yr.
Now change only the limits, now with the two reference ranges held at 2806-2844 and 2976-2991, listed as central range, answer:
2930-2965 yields 1.4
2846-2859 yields 0.0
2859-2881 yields 0.1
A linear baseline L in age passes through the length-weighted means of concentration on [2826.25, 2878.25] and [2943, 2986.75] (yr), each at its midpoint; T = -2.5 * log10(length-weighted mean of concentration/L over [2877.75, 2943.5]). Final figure 0.36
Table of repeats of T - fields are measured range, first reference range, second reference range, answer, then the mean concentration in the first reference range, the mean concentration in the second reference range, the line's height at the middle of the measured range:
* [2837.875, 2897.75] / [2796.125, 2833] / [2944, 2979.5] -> 0.125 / 32.3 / 31.4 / 32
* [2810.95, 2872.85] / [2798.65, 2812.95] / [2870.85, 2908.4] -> -0.110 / 32.7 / 24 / 28.9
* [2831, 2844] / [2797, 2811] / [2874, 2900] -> -0.100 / 33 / 23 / 28.9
